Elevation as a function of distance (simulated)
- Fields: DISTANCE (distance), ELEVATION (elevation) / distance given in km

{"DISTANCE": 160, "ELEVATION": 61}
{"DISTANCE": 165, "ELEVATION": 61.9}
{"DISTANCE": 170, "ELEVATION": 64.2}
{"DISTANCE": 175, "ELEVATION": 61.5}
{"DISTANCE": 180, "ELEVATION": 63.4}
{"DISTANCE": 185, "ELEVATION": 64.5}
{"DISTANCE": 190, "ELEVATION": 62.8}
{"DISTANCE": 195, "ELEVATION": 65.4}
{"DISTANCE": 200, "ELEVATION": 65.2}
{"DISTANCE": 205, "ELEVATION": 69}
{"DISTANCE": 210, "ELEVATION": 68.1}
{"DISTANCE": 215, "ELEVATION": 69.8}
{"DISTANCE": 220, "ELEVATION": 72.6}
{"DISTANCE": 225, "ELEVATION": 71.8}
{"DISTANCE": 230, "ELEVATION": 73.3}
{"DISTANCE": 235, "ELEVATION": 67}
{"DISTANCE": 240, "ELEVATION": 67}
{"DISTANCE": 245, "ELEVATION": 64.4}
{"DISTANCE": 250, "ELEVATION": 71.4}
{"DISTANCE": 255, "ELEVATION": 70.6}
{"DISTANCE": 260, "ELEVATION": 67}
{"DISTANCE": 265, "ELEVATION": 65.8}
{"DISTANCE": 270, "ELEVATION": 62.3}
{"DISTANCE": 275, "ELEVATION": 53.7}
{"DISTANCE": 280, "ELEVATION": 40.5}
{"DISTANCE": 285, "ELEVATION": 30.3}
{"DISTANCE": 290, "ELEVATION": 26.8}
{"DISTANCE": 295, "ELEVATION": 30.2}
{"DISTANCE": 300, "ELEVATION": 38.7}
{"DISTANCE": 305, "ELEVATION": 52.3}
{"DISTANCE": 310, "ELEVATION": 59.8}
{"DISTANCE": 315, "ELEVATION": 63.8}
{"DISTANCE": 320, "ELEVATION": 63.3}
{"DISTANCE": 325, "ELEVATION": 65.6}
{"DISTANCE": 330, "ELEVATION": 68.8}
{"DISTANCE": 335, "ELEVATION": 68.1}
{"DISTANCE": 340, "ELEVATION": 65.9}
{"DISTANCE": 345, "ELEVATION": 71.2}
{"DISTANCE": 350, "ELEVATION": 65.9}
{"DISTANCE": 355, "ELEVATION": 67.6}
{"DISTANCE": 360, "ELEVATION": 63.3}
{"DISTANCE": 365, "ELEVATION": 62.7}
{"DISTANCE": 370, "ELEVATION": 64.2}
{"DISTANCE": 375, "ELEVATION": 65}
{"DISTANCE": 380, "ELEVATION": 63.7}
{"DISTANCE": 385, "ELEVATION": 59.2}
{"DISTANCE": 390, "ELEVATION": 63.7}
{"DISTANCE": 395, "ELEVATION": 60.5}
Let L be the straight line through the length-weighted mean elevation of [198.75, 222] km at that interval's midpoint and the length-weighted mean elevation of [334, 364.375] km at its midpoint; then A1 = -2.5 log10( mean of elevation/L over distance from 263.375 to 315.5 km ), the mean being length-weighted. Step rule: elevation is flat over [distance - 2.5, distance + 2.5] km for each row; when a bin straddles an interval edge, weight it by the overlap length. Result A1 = 0.403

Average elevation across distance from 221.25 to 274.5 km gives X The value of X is 67.6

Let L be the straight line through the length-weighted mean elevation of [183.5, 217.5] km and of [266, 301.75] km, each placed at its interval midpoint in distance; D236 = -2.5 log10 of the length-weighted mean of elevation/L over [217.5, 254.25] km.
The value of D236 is -0.24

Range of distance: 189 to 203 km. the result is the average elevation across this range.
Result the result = 64.8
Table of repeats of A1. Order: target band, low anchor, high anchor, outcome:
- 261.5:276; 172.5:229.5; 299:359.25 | 0.055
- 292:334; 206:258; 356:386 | 0.187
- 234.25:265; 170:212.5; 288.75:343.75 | -0.120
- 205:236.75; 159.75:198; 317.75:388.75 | -0.108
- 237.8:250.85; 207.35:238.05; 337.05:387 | 0.038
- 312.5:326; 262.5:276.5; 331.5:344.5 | 0.032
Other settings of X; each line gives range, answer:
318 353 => 67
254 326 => 52.1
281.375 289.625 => 30.8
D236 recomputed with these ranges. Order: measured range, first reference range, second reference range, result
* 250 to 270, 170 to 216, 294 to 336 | -0.11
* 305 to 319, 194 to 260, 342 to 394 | 0.10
